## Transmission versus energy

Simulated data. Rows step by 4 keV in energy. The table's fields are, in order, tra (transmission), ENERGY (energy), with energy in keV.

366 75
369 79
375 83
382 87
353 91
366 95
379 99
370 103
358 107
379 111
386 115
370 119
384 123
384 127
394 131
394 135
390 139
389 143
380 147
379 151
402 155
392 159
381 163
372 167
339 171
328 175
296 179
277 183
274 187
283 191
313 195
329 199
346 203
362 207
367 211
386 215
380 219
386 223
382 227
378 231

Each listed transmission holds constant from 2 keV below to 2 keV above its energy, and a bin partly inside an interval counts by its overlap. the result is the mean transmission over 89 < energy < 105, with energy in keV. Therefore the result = 367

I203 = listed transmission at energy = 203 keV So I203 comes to 346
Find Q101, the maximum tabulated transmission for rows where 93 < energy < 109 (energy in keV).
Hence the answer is 379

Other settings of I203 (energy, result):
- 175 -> 328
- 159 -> 392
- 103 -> 370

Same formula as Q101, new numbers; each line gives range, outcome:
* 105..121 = 386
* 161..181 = 381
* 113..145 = 394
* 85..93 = 382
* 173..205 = 346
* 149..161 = 402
